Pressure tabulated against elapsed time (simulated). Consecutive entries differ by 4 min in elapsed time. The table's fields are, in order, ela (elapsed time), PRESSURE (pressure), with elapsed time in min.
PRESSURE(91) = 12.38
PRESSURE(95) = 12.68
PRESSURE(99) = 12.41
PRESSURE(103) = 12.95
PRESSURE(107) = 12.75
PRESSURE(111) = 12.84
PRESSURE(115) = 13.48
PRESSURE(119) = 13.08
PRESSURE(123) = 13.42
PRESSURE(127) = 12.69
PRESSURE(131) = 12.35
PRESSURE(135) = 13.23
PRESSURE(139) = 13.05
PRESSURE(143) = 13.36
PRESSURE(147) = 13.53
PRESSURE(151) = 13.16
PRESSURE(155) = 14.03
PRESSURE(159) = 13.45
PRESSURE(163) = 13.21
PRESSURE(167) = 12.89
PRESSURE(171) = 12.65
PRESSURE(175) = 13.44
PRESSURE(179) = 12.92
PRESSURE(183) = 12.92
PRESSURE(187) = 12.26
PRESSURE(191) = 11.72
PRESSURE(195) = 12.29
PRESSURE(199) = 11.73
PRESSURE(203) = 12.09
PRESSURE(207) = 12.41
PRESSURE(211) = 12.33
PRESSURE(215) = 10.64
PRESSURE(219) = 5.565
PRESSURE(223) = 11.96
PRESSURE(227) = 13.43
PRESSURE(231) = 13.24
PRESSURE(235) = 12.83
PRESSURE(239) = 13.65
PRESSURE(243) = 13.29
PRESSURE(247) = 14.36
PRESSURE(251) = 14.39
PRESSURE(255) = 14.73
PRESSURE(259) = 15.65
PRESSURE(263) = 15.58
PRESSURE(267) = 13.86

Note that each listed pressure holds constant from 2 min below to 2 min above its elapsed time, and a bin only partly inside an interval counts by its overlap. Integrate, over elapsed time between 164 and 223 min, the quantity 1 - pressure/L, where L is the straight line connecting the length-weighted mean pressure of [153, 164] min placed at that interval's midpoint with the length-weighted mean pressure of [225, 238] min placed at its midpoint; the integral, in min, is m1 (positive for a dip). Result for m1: 6.8 min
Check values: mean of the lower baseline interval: 13.6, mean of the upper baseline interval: 13.2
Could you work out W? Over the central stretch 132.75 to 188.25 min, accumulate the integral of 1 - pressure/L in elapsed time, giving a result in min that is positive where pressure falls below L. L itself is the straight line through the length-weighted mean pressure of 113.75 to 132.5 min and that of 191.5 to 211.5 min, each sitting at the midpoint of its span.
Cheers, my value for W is -2.5 min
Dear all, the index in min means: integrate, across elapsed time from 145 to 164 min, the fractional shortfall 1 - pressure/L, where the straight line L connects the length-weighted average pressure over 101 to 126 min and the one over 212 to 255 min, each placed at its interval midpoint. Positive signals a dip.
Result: -0.94 min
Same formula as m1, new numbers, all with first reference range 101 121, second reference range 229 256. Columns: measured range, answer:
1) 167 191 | 1.2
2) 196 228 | 5.5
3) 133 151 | -0.1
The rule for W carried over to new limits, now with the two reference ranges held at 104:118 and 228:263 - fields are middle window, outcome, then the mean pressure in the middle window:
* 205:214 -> 1.1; 12.2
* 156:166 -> 0.0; 13.4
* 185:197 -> 1.4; 12.1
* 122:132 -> 0.3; 12.8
